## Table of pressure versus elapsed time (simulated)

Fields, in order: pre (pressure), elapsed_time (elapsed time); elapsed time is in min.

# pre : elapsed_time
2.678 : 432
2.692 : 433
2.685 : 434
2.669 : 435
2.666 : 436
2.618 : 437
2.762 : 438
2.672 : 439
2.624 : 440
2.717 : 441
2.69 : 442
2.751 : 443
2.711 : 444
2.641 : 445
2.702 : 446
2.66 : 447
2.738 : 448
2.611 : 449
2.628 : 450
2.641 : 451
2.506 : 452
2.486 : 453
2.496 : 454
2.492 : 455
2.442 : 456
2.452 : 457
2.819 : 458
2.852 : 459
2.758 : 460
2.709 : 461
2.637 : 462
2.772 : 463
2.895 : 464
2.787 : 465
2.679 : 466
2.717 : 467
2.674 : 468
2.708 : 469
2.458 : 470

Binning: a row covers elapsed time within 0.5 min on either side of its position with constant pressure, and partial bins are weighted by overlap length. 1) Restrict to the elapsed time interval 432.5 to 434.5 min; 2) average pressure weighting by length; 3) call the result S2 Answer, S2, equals 2.69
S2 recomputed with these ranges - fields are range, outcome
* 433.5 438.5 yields 2.68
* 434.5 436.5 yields 2.67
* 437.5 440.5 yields 2.69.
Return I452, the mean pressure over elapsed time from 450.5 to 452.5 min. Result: 2.57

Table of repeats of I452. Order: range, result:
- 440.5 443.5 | 2.72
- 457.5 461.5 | 2.78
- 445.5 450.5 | 2.67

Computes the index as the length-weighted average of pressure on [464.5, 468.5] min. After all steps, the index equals 2.71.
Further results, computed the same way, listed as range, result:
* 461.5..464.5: 2.77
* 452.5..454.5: 2.49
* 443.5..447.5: 2.68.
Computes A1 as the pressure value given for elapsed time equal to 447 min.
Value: 2.66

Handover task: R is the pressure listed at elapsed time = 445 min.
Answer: 2.641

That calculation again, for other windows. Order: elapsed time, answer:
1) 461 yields 2.709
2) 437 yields 2.618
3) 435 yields 2.669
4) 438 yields 2.762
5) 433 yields 2.692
